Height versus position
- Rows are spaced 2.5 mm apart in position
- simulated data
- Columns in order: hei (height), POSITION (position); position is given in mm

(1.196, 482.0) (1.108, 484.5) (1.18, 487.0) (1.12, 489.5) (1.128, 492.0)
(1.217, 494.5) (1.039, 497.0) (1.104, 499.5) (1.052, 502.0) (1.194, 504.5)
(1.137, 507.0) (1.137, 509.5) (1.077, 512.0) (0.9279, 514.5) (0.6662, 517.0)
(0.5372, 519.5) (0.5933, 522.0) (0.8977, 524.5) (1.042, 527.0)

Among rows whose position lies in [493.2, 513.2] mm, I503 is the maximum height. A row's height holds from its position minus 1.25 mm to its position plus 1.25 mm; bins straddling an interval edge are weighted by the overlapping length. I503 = 1.217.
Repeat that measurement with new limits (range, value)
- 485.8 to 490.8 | 1.18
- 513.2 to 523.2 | 0.9279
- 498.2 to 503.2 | 1.104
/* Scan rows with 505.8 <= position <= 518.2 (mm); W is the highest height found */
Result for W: 1.137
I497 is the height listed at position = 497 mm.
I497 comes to 1.039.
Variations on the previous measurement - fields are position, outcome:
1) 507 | 1.137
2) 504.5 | 1.194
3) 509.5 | 1.137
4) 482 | 1.196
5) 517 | 0.6662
